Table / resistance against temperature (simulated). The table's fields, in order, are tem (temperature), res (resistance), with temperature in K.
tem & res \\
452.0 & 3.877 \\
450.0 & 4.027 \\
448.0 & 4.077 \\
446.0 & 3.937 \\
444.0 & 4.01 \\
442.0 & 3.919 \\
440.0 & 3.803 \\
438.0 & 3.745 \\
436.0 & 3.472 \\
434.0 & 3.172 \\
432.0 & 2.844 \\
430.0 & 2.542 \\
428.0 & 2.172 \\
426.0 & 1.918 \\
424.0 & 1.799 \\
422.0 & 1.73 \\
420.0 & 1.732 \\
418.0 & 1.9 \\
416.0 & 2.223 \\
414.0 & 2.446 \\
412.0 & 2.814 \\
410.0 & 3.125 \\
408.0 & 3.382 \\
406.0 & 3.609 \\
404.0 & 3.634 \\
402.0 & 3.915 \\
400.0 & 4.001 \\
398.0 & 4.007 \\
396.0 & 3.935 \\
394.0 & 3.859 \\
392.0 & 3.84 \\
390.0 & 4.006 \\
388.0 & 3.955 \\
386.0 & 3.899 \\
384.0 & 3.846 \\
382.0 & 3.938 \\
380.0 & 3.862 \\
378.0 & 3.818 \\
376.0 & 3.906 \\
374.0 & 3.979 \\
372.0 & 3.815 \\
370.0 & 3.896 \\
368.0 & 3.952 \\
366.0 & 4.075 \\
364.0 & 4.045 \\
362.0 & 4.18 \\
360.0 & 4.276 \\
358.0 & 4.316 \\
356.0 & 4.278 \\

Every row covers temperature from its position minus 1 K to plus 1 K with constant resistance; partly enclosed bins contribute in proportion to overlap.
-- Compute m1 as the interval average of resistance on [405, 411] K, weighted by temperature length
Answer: 3.37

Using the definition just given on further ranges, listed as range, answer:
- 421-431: 2.03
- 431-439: 3.31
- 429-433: 2.69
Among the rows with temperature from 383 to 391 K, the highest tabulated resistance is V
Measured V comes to 4.006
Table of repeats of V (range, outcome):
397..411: 4.007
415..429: 2.223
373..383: 3.979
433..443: 3.919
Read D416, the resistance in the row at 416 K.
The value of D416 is 2.223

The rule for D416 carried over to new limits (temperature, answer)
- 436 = 3.472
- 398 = 4.007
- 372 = 3.815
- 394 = 3.859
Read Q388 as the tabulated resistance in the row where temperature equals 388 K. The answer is 3.955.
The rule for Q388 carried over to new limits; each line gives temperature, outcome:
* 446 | 3.937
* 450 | 4.027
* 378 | 3.818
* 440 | 3.803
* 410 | 3.125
